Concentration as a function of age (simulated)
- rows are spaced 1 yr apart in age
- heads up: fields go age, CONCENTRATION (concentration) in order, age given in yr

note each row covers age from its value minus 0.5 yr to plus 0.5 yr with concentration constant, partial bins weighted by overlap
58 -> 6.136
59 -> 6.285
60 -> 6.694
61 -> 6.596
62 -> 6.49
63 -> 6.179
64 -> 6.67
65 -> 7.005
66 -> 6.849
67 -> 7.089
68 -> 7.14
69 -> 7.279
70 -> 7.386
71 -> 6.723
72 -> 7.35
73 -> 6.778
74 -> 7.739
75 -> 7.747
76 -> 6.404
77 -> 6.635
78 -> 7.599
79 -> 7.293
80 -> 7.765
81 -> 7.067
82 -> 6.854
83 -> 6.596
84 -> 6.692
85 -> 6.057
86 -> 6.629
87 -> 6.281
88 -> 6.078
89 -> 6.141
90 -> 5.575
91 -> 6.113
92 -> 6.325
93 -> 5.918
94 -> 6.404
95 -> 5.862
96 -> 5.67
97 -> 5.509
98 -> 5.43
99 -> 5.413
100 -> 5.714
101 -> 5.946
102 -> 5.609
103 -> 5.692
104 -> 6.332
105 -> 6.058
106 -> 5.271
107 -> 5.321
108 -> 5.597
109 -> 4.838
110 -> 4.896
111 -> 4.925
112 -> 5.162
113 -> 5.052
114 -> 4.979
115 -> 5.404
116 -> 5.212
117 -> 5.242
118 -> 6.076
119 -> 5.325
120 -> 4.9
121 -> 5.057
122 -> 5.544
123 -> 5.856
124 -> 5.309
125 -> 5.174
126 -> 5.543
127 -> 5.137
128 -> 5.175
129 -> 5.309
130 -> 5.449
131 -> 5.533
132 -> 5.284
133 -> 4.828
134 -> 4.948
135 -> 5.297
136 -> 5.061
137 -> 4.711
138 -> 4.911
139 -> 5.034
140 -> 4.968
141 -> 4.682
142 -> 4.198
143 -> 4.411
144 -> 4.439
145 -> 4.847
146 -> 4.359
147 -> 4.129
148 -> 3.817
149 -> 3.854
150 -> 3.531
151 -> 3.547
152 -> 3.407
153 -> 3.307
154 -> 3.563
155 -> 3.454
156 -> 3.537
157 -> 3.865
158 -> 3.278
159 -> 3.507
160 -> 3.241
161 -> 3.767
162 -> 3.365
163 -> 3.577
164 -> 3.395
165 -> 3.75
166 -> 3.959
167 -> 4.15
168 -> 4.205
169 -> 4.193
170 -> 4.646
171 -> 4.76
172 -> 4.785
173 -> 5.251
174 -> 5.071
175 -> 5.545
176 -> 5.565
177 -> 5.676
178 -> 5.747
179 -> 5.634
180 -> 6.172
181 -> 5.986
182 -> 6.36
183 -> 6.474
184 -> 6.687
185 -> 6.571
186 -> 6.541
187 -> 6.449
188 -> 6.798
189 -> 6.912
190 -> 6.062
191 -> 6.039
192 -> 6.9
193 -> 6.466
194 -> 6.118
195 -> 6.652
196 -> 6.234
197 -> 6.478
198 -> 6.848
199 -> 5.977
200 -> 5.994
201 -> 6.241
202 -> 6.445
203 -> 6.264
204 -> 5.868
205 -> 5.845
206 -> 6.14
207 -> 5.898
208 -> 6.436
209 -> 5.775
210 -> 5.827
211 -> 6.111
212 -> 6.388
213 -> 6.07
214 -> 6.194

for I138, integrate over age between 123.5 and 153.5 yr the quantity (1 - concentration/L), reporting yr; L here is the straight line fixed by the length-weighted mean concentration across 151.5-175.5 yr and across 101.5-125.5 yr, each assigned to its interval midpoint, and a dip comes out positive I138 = 0.1 yr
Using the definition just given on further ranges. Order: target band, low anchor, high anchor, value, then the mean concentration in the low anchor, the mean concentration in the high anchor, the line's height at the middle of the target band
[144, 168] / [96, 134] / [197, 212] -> 8.4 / 5.38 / 6.14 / 5.73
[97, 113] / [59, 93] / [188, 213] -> 2.8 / 6.76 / 6.25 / 6.64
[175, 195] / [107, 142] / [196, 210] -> -1.1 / 5.18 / 6.16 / 5.93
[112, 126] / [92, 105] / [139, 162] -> -0.7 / 5.82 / 3.91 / 5.07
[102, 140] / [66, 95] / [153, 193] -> 4.5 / 6.76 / 5.01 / 5.99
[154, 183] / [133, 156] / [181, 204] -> 4.7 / 4.29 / 6.41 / 5.35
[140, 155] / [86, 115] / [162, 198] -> 4.3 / 5.66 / 5.58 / 5.61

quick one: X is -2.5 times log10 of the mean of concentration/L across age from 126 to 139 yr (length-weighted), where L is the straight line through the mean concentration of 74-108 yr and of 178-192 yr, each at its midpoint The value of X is 0.22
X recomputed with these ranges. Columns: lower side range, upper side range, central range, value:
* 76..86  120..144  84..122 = 0.09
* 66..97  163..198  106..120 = 0.21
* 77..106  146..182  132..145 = 0.04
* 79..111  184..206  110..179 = 0.31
